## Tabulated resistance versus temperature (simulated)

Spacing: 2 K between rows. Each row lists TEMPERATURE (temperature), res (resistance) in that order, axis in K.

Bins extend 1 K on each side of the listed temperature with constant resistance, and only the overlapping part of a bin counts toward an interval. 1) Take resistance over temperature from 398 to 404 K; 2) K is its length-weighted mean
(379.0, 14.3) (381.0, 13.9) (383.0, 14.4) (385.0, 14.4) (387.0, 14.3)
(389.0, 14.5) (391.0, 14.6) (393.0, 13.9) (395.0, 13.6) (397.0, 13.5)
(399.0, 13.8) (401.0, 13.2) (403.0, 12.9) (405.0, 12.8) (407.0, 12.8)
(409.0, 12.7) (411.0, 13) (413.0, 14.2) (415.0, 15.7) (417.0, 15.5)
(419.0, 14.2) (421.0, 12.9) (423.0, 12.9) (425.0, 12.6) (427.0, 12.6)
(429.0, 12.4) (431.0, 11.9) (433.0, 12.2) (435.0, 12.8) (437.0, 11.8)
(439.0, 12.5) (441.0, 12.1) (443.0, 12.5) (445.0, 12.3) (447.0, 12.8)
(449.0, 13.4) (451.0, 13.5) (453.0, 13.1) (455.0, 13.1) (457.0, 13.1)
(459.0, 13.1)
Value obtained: 13.3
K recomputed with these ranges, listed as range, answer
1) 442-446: 12.4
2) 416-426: 13.6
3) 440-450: 12.6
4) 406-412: 12.8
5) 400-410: 12.9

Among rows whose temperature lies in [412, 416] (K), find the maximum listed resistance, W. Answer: 15.7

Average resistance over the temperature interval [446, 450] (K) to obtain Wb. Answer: 13.1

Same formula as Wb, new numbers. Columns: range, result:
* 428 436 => 12.3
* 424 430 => 12.5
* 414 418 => 15.6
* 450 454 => 13.3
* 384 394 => 14.3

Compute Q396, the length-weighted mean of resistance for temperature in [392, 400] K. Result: 13.7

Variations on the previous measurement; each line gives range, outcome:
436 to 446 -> 12.2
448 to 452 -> 13.4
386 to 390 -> 14.4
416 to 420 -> 14.8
